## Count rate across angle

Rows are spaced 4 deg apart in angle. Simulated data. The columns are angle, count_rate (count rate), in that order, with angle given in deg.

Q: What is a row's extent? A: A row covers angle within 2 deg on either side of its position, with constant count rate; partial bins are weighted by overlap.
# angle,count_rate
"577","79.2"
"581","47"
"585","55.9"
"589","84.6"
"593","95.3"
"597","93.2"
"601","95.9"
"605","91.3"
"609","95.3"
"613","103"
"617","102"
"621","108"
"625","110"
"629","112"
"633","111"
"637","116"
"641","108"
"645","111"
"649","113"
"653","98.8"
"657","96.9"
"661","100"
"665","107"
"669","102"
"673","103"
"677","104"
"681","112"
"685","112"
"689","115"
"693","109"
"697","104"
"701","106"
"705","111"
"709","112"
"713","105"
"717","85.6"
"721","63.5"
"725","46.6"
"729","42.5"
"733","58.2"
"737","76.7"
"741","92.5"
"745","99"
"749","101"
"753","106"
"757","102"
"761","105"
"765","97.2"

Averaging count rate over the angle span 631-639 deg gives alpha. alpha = 114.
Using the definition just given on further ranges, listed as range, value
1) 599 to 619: 97.5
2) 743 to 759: 102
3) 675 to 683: 108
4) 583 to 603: 85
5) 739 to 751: 97.5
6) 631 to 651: 112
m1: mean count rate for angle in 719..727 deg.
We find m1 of 55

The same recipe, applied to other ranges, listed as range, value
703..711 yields 112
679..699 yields 110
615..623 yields 105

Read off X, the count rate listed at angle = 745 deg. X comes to 99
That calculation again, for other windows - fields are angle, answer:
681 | 112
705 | 111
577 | 79.2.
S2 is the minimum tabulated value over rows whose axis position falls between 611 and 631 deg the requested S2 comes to 102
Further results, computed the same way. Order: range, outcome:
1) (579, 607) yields 47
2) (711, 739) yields 42.5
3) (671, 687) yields 103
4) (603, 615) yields 91.3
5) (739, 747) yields 92.5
